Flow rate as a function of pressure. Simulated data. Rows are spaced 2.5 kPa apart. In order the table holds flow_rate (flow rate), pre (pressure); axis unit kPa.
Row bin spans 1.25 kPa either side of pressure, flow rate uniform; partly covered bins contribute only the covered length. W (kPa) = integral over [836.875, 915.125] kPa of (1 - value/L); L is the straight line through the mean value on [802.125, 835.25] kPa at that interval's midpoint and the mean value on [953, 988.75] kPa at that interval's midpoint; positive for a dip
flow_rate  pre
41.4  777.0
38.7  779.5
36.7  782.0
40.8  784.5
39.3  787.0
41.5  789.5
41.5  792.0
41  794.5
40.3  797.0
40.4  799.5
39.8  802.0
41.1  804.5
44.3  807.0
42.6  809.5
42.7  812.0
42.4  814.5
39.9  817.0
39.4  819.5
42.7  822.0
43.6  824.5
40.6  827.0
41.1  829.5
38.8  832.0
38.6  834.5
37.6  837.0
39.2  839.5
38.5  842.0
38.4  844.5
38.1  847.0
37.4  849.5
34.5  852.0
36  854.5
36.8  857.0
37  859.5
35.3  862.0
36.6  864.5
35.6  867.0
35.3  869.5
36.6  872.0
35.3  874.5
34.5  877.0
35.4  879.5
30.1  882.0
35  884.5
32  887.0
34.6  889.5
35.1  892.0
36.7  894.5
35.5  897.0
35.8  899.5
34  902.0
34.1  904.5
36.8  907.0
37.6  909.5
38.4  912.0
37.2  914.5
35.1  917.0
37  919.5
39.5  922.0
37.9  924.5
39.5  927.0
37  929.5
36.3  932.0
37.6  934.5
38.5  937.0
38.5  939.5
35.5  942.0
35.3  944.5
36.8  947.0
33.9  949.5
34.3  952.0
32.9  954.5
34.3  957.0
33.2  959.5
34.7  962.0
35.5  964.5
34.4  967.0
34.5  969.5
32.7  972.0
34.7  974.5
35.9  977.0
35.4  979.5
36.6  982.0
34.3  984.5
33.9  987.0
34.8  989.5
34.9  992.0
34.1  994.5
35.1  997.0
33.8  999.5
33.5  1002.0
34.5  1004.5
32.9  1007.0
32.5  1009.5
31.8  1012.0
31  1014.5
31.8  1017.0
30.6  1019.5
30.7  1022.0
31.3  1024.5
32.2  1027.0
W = 5.7 kPa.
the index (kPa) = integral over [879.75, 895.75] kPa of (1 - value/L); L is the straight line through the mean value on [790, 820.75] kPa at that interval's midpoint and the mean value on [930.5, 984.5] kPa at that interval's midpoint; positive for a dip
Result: 1.69 kPa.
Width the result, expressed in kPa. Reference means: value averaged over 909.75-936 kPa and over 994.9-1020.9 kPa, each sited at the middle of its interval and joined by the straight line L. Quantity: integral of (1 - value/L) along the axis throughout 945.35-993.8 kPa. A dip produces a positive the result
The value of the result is 0.4 kPa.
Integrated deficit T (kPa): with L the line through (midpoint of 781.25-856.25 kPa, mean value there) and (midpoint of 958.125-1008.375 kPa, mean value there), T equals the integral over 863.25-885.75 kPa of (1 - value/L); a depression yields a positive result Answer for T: 1.9 kPa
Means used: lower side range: 40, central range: 34.9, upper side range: 34.5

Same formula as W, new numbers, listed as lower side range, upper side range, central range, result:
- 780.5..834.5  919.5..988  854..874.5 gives 1.5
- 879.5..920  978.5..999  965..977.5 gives 0.2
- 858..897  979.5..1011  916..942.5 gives -2.2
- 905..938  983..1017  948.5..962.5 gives 0.8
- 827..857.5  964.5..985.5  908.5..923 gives -0.5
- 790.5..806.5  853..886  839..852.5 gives -0.2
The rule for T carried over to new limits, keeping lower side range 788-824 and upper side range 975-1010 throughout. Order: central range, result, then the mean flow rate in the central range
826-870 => 2.6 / 37.5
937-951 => 0.0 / 36.2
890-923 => 1.2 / 36.3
